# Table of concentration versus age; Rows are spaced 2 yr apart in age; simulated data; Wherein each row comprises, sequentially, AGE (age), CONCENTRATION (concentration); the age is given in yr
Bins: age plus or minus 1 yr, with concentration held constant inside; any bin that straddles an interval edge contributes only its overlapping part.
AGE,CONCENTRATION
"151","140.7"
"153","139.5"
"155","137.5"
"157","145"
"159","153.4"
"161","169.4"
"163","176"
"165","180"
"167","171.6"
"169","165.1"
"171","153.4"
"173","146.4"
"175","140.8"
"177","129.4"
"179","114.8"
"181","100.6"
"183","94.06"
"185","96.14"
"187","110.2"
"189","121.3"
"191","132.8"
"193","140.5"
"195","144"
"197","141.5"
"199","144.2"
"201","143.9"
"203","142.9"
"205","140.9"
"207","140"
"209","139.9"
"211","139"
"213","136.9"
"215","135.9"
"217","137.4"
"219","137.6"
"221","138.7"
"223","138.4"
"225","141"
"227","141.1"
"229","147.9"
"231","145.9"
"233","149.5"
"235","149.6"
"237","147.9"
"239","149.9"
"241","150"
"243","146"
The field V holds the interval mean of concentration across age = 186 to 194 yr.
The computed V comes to 126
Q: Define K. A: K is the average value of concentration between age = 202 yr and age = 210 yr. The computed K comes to 141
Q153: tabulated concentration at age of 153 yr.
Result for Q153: 139.5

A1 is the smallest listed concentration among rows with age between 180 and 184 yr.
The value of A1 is 94.06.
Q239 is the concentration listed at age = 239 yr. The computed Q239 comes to 149.9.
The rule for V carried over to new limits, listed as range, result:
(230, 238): 148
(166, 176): 155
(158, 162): 161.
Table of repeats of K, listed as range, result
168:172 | 159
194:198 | 143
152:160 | 144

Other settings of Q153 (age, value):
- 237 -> 147.9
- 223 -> 138.4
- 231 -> 145.9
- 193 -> 140.5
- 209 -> 139.9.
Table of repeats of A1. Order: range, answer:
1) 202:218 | 135.9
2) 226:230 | 141.1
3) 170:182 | 100.6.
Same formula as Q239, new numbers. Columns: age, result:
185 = 96.14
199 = 144.2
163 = 176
